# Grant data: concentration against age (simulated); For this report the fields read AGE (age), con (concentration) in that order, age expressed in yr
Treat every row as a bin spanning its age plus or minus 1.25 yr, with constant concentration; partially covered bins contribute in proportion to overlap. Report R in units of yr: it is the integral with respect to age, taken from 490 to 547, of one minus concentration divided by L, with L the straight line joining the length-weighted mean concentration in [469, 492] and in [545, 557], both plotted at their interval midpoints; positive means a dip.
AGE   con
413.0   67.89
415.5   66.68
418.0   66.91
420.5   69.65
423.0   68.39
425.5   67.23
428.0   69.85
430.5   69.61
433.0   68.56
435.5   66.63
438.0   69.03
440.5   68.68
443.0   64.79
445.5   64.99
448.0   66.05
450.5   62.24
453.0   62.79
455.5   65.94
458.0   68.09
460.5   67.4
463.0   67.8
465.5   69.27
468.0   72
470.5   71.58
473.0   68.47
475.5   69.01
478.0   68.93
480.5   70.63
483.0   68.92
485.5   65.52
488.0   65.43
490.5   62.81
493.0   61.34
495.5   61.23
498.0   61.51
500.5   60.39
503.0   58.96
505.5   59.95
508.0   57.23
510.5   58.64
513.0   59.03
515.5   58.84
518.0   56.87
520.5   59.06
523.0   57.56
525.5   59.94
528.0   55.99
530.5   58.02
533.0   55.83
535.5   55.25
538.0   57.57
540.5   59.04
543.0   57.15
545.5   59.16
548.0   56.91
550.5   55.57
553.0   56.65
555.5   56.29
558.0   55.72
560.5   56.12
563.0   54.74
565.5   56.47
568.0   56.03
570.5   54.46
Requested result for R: 2.9 yr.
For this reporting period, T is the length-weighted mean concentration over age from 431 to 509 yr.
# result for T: 65.7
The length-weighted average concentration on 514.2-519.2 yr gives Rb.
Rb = 57.9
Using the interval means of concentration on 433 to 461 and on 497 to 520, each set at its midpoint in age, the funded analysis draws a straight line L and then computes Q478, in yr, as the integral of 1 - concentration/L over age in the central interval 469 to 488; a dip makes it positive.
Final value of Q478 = -1.9 yr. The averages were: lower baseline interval 66.1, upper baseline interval 59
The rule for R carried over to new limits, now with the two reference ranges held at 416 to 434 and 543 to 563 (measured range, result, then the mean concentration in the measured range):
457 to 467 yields -0.49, 68.2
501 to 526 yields 0.67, 58.6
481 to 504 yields -0.36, 63.2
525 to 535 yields 0.27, 57.1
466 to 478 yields -1.11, 70.1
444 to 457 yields 0.32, 64.5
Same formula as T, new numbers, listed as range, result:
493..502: 61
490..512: 60.1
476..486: 68.8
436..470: 67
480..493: 65.9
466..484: 69.9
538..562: 57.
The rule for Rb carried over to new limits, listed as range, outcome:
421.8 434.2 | 68.7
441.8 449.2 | 65.3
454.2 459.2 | 67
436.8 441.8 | 68.8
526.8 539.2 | 56.5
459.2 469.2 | 69.1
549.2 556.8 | 56.2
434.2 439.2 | 67.8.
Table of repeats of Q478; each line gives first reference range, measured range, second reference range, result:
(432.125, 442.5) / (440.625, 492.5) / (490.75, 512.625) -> -2.3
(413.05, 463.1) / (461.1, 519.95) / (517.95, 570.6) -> -1.9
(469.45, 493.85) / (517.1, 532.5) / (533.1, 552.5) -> 0.6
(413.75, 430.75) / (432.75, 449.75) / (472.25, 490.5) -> 0.3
